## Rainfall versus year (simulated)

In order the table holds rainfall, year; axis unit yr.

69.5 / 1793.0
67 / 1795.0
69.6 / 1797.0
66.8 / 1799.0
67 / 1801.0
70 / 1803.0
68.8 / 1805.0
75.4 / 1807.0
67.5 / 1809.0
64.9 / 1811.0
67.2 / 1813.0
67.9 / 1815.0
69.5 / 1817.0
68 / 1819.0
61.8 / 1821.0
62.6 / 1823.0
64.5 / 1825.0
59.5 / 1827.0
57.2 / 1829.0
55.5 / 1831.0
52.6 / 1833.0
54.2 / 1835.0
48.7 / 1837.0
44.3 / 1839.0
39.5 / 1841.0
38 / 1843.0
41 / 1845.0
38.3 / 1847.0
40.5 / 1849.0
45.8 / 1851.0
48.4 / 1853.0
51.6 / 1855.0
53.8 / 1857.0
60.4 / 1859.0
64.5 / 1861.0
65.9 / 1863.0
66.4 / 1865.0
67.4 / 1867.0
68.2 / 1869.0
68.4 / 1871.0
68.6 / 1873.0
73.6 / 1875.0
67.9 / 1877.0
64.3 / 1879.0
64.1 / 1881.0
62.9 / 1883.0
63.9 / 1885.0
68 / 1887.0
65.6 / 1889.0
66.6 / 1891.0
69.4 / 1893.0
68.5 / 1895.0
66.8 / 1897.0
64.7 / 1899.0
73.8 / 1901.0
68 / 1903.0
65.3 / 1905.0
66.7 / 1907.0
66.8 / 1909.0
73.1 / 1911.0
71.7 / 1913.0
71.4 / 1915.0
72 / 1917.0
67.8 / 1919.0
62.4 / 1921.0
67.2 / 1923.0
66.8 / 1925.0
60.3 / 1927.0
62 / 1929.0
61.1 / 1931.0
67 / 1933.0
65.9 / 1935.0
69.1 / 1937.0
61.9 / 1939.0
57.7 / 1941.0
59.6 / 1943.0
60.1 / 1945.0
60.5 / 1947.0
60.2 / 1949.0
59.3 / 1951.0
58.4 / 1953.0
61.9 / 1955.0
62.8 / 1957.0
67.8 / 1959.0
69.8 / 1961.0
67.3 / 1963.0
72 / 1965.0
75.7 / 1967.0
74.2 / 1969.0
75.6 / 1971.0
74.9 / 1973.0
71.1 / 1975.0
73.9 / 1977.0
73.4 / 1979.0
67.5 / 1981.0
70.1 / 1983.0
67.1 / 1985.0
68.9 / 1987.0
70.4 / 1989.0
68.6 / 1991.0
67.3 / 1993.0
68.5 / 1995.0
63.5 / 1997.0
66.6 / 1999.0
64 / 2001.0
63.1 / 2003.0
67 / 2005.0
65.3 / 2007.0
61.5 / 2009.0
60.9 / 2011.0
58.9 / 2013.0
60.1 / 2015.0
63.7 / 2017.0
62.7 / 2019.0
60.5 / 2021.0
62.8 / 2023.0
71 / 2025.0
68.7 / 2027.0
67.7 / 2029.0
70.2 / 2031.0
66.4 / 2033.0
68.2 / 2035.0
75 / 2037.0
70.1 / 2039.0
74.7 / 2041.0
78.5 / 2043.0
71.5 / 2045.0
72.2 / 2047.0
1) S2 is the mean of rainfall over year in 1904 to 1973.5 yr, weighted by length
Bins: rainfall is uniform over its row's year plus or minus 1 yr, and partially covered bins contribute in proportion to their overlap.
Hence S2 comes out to 66.1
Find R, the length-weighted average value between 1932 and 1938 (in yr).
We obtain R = 67.3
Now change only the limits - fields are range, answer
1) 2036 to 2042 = 73.3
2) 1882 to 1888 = 64.9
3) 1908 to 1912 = 69.9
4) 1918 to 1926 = 66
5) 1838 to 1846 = 40.7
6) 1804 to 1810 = 70.6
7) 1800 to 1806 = 68.6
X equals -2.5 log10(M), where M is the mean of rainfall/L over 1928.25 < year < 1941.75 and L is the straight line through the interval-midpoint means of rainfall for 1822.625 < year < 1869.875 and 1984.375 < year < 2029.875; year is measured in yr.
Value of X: -0.07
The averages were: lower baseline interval 53.5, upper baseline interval 65.1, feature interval 63.7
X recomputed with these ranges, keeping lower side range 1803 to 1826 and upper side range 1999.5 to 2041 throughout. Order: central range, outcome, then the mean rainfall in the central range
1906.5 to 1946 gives 0.014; 65.5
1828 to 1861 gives 0.348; 48.6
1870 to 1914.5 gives -0.018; 67.7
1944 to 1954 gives 0.112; 59.7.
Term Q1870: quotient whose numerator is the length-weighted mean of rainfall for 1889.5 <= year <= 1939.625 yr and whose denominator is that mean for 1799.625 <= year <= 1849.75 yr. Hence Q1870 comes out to 1.16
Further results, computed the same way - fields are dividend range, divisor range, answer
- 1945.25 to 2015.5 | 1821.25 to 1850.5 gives 1.34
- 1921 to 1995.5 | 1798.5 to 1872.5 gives 1.13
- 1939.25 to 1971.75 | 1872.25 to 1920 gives 0.96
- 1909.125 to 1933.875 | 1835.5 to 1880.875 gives 1.20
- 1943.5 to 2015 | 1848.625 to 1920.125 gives 1.03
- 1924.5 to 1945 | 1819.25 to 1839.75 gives 1.11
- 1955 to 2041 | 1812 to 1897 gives 1.14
